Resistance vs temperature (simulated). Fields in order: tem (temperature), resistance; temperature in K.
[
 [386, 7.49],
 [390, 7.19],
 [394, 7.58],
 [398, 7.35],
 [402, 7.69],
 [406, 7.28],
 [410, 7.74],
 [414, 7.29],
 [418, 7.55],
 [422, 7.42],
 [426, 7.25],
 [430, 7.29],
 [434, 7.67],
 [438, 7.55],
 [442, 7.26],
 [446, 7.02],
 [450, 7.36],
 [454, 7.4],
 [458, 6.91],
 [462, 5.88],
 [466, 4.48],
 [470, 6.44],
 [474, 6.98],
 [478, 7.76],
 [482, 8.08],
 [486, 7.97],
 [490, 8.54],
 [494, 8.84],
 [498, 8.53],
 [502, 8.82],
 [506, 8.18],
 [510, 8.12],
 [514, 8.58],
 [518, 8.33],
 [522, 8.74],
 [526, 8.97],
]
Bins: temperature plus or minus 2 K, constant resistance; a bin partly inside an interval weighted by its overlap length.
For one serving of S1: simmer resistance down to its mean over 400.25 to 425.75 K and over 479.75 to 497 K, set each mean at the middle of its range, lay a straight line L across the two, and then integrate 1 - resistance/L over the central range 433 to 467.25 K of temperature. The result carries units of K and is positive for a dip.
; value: 4.5 K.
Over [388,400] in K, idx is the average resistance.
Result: 7.37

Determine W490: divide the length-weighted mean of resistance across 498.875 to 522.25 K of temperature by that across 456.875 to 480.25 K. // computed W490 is 1.3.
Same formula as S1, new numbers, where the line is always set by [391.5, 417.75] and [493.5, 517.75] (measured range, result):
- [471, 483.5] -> 1.08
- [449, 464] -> 2.13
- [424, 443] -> 0.88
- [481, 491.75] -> 0.12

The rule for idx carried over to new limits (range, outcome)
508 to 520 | 8.34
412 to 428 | 7.38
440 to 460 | 7.19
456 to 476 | 6.14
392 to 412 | 7.53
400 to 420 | 7.51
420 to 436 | 7.41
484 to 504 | 8.54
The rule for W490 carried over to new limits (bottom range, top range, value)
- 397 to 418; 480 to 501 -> 1.12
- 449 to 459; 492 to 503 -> 1.20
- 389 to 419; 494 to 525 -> 1.14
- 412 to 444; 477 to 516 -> 1.13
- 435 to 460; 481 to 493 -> 1.14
